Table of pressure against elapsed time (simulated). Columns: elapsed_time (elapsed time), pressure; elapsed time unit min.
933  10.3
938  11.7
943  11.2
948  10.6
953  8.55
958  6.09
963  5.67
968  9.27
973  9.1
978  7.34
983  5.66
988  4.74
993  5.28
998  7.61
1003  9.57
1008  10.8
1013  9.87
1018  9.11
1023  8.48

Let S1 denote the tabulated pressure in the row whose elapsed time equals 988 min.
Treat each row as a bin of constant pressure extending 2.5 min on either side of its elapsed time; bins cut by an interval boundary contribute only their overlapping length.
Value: 4.74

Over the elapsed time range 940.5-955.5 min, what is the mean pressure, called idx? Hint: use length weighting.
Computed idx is 10.1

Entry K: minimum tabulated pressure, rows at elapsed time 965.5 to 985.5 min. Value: 5.66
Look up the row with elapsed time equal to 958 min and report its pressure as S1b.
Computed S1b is 6.09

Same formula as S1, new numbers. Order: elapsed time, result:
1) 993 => 5.28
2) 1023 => 8.48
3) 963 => 5.67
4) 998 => 7.61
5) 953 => 8.55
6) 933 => 10.3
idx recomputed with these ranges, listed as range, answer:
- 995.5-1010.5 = 9.33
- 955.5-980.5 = 7.49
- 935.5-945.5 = 11.4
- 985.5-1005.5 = 6.8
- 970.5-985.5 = 7.37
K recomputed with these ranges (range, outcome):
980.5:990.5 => 4.74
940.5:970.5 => 5.67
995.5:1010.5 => 7.61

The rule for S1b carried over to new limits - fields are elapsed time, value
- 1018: 9.11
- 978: 7.34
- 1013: 9.87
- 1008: 10.8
